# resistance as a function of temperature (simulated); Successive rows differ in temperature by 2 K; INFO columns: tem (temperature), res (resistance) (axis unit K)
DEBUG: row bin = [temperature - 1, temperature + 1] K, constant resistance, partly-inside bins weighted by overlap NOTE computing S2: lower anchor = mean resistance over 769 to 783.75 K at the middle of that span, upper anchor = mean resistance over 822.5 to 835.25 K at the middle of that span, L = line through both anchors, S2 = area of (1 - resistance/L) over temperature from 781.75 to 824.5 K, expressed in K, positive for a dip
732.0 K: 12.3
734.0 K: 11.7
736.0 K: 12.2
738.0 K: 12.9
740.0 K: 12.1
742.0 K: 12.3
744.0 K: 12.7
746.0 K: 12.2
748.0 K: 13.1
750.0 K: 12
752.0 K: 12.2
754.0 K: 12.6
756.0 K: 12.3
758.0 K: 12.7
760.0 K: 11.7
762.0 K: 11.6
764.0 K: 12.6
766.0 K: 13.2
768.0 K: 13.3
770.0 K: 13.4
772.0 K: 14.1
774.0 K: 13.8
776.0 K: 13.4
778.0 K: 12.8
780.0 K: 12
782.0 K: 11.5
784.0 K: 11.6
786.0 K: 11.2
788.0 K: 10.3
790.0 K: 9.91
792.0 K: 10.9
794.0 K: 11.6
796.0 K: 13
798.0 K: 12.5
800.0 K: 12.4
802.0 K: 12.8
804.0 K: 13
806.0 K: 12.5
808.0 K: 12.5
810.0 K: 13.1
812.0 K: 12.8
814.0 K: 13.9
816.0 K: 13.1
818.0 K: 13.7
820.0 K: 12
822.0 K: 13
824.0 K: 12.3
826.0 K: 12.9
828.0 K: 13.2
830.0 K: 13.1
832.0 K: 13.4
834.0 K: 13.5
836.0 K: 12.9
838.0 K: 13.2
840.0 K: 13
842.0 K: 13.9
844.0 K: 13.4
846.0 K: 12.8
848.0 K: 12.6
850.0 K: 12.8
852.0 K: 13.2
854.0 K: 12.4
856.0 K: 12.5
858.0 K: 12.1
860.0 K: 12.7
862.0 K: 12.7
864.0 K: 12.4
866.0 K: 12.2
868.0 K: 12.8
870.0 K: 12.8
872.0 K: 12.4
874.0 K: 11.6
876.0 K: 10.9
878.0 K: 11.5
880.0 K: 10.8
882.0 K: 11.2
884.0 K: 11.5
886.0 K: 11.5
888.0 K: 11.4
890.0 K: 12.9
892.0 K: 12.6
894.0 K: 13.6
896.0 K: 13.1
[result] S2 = 2.4 K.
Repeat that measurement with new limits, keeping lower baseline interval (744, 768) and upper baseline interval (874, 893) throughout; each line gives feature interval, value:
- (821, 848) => -2.70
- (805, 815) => -0.73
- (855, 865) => -0.63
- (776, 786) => 0.19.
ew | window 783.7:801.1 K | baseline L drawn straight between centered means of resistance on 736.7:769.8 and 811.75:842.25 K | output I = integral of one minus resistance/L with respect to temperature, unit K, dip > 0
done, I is 1.8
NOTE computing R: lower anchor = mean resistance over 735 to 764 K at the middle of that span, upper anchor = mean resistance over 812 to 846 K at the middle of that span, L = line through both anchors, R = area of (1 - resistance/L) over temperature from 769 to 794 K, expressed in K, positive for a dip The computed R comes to 1.18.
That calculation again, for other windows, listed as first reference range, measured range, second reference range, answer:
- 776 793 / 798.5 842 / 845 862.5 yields -3.40 K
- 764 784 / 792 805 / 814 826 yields 0.52 K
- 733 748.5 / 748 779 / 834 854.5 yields -0.65 K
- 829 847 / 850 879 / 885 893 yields 0.77 K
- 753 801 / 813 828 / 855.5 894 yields -1.02 K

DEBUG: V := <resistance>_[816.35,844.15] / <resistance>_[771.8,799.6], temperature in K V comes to 1.1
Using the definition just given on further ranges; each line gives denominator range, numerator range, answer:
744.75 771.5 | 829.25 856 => 1.04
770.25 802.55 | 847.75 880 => 1.01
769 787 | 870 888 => 0.91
